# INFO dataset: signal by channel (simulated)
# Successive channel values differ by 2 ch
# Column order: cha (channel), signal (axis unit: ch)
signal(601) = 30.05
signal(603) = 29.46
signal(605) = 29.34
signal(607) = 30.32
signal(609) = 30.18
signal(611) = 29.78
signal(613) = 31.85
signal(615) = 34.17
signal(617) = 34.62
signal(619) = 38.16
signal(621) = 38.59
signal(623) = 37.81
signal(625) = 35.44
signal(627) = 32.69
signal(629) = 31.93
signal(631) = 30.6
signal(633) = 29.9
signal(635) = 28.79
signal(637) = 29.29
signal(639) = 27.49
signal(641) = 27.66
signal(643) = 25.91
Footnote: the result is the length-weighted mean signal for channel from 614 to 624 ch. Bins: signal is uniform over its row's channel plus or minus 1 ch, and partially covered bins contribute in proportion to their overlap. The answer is 36.7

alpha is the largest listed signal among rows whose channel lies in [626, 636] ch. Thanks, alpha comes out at 32.69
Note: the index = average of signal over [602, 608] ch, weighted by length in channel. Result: 29.7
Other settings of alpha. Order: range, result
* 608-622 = 38.59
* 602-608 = 30.32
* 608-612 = 30.18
